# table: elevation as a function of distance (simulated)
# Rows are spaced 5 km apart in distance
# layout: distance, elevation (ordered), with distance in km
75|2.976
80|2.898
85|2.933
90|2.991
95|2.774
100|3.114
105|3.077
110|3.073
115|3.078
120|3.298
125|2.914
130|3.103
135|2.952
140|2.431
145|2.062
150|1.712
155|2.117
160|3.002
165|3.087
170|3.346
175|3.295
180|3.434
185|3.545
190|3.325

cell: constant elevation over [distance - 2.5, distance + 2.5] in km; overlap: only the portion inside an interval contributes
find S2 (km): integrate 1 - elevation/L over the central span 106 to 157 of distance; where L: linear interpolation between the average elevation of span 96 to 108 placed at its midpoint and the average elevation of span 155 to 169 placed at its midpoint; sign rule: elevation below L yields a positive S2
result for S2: 5.1 km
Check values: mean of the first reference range 3.05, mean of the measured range 2.69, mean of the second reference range 2.91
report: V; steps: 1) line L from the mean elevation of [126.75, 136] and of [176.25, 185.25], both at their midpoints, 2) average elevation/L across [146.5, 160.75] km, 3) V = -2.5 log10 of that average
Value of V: 0.43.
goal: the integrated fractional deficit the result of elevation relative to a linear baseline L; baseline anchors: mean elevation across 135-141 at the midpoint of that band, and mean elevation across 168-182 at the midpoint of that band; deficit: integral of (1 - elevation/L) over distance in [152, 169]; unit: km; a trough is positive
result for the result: 1.8 km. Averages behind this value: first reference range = 2.65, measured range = 2.76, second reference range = 3.36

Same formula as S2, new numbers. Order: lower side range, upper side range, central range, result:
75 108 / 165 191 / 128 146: 2.84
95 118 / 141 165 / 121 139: -1.88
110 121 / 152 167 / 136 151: 3.51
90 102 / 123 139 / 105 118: -0.62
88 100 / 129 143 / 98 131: -2.81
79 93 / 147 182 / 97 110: -0.73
